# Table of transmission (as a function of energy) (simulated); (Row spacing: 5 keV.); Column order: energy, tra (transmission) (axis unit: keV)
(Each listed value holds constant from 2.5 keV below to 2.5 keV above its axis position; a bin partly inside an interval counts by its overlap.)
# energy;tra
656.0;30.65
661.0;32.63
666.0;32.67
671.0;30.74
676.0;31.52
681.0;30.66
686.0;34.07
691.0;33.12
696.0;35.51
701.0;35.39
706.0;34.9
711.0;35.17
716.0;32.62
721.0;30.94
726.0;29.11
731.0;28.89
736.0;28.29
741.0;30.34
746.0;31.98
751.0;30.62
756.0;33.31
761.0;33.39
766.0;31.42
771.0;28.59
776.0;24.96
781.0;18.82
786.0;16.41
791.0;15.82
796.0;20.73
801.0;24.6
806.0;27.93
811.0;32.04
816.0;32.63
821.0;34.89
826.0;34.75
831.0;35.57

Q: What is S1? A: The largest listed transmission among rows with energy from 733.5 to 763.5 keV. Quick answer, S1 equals 33.39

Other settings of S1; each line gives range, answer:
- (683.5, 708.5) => 35.51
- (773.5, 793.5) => 24.96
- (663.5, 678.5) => 32.67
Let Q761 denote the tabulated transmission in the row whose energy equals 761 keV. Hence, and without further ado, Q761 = 33.39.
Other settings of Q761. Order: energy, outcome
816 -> 32.63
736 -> 28.29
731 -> 28.89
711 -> 35.17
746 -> 31.98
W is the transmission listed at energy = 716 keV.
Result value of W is 32.62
